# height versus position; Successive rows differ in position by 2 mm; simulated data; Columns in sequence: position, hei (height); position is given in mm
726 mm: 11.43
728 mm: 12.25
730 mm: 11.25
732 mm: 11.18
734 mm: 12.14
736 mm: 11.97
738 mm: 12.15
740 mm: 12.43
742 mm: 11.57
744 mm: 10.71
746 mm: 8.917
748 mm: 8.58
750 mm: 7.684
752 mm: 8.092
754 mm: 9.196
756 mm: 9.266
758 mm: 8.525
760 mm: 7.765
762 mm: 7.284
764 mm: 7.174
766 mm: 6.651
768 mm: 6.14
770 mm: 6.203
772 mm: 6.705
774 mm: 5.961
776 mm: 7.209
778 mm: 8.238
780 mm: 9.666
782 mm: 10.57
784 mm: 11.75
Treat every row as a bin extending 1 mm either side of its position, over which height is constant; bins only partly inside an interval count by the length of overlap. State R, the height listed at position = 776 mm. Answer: 7.209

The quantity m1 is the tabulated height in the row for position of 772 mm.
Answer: 6.705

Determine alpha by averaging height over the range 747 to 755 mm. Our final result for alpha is 8.39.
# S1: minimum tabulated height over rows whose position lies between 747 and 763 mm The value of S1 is 7.284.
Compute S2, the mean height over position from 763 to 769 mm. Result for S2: 6.66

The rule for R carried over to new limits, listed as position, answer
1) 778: 8.238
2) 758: 8.525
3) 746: 8.917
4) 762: 7.284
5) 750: 7.684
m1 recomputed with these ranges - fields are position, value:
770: 6.203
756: 9.266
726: 11.43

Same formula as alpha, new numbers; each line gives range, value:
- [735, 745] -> 11.8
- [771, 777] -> 6.62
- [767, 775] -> 6.25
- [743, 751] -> 8.97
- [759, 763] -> 7.52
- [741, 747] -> 10.4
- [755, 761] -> 8.52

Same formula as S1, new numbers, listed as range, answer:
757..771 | 6.14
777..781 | 8.238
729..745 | 10.71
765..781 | 5.961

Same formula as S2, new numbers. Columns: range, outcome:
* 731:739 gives 11.9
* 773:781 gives 7.77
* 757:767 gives 7.48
